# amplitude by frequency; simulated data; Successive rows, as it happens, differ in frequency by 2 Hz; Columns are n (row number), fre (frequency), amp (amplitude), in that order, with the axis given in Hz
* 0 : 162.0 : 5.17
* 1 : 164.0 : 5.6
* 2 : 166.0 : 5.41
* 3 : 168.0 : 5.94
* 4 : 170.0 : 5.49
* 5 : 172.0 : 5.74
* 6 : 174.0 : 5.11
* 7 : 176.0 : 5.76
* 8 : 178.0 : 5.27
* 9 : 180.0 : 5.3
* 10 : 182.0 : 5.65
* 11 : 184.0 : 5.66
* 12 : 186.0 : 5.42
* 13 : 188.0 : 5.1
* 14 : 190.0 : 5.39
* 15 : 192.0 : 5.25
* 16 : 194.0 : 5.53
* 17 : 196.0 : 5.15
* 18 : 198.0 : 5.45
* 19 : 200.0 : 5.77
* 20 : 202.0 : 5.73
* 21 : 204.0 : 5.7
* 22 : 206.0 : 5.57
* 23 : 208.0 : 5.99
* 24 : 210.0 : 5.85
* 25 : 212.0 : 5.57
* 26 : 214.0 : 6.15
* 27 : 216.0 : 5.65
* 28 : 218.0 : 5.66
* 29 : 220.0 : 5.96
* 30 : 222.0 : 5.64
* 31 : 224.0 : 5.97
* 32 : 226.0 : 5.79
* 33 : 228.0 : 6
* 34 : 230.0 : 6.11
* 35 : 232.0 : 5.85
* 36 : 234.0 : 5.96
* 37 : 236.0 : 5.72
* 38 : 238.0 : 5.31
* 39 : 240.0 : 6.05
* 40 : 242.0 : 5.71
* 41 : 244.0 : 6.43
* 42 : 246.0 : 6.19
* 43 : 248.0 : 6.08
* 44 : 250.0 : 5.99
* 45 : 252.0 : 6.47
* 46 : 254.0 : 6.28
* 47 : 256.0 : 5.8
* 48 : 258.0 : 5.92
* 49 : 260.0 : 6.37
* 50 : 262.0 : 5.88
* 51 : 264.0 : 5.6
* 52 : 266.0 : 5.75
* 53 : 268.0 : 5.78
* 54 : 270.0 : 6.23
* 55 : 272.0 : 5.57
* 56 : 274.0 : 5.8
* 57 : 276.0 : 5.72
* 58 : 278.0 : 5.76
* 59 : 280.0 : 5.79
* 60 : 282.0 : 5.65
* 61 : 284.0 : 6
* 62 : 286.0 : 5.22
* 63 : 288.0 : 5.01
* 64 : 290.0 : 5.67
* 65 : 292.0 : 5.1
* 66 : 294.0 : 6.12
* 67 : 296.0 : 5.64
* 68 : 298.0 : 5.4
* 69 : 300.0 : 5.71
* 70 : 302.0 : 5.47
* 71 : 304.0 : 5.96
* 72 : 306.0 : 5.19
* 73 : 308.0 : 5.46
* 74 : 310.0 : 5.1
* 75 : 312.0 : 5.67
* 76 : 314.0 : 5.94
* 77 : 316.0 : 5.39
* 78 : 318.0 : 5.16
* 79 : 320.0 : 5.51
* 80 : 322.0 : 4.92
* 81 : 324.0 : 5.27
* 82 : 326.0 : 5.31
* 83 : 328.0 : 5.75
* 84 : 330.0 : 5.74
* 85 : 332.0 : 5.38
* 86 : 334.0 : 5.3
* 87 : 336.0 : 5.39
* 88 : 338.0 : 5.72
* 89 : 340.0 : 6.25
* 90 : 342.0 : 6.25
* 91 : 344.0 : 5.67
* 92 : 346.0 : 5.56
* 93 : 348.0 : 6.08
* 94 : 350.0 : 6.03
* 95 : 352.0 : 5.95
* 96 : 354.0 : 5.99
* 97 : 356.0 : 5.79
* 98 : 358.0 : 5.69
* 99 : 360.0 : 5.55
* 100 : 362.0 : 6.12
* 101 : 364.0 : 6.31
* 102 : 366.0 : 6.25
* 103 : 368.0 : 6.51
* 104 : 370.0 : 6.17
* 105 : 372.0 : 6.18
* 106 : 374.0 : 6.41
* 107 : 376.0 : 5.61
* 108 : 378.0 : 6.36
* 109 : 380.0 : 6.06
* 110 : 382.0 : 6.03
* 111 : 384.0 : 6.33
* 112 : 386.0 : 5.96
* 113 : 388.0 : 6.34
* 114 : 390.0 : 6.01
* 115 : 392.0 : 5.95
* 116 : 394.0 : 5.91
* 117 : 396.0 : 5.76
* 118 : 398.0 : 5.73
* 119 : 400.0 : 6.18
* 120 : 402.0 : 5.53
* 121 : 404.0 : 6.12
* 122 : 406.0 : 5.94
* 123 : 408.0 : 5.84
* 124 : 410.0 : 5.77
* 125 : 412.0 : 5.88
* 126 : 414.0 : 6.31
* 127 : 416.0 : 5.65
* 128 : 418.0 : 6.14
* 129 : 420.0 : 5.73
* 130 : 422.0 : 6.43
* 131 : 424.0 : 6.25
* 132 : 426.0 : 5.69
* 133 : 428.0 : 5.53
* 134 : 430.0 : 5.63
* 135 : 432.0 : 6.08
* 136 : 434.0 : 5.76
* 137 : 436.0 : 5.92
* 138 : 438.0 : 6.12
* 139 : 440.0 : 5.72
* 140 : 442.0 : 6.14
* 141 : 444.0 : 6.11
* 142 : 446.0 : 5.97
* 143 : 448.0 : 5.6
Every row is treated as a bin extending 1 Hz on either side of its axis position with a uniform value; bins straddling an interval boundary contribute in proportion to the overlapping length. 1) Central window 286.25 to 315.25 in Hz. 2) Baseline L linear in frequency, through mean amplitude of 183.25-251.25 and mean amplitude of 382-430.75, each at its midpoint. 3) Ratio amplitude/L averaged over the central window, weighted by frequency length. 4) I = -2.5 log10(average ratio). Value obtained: 0.06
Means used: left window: 5.75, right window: 5.95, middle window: 5.52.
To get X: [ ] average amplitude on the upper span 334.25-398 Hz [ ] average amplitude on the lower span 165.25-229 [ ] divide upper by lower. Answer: 1.1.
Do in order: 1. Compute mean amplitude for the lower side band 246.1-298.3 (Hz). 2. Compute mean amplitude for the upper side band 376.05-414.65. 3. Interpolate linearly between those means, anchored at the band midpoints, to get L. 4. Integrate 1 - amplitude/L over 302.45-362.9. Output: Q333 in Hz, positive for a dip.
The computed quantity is 2.7 Hz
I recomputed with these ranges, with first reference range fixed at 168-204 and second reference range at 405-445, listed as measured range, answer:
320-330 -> 0.072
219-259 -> -0.072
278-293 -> 0.030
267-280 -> -0.031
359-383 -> -0.055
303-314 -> 0.037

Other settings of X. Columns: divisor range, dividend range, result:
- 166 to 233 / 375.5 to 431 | 1.06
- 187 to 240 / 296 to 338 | 0.96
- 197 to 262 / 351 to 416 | 1.02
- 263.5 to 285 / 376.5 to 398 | 1.04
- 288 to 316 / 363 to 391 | 1.11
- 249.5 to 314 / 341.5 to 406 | 1.05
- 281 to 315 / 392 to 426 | 1.07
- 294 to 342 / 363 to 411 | 1.09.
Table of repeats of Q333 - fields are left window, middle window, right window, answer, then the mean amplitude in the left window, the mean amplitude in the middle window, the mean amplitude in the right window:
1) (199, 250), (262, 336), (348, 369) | 4.9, 5.86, 5.56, 6.02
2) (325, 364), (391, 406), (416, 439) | 0.0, 5.78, 5.89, 5.92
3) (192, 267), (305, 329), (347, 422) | 2.2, 5.85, 5.39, 6.01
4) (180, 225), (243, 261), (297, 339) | -2.0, 5.62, 6.17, 5.46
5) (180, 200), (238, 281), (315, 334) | -4.4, 5.41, 5.95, 5.38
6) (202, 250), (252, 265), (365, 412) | -0.2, 5.87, 6.01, 6.04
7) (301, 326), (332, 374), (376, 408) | -1.7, 5.42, 5.94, 6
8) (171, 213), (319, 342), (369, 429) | 1.2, 5.52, 5.54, 5.99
